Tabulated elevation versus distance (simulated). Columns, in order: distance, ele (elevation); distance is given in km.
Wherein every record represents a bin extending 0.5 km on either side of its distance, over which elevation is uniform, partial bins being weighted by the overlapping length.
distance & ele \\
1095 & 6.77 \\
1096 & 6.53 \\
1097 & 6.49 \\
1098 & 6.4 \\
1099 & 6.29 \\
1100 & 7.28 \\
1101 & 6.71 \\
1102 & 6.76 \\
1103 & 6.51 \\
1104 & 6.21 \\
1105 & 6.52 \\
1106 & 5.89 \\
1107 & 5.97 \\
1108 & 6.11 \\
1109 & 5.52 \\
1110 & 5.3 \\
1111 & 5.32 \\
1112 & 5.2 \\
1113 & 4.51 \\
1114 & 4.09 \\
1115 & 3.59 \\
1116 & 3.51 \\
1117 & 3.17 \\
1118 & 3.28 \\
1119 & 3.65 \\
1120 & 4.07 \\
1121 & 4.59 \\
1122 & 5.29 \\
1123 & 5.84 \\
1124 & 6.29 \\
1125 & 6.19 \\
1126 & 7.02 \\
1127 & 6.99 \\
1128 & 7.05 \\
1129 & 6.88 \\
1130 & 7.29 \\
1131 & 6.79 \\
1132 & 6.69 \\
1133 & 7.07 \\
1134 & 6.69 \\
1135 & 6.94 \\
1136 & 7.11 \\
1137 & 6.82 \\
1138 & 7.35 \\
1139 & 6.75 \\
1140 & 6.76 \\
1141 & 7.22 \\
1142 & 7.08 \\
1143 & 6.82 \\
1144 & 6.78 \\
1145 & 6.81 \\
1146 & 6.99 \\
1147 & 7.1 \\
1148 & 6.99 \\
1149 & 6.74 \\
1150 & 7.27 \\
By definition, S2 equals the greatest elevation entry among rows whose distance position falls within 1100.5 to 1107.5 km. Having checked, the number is 6.76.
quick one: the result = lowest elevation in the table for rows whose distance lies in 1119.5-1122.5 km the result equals 4.07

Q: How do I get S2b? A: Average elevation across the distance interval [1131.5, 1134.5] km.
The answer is 6.82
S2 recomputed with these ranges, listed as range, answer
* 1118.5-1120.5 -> 4.07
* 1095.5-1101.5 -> 7.28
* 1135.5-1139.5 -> 7.35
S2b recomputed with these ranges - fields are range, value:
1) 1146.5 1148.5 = 7.04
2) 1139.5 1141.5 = 6.99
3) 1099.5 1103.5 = 6.81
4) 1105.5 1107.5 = 5.93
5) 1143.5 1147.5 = 6.92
